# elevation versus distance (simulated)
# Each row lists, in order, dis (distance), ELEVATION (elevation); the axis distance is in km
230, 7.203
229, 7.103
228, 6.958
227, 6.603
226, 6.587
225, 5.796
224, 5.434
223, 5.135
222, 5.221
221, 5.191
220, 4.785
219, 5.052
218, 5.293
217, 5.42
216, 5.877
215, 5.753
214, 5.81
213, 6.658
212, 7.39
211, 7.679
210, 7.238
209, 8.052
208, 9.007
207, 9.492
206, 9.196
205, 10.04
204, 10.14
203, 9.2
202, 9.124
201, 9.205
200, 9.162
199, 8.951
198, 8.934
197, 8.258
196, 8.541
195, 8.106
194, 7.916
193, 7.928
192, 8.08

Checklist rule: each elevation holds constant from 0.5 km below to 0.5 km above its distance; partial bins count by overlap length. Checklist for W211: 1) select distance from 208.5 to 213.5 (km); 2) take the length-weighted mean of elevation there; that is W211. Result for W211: 7.4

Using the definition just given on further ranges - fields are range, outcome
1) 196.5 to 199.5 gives 8.71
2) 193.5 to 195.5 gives 8.01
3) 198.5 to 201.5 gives 9.11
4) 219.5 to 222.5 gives 5.07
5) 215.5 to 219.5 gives 5.41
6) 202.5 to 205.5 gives 9.79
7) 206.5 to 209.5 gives 8.85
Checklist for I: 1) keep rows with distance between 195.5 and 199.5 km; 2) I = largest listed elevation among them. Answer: 8.951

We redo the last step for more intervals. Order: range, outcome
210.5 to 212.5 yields 7.679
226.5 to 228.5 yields 6.958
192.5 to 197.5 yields 8.541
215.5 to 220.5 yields 5.877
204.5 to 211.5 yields 10.04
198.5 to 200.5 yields 9.162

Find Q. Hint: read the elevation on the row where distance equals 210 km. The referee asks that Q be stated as 7.238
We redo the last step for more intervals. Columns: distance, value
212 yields 7.39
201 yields 9.205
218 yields 5.293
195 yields 8.106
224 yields 5.434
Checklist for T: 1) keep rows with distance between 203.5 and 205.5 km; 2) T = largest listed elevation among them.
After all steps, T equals 10.14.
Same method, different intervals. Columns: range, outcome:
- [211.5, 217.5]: 7.39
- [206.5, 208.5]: 9.492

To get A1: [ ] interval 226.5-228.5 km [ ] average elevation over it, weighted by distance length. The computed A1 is 6.78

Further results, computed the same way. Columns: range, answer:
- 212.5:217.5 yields 5.9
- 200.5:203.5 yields 9.18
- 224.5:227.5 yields 6.33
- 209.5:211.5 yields 7.46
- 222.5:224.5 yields 5.28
